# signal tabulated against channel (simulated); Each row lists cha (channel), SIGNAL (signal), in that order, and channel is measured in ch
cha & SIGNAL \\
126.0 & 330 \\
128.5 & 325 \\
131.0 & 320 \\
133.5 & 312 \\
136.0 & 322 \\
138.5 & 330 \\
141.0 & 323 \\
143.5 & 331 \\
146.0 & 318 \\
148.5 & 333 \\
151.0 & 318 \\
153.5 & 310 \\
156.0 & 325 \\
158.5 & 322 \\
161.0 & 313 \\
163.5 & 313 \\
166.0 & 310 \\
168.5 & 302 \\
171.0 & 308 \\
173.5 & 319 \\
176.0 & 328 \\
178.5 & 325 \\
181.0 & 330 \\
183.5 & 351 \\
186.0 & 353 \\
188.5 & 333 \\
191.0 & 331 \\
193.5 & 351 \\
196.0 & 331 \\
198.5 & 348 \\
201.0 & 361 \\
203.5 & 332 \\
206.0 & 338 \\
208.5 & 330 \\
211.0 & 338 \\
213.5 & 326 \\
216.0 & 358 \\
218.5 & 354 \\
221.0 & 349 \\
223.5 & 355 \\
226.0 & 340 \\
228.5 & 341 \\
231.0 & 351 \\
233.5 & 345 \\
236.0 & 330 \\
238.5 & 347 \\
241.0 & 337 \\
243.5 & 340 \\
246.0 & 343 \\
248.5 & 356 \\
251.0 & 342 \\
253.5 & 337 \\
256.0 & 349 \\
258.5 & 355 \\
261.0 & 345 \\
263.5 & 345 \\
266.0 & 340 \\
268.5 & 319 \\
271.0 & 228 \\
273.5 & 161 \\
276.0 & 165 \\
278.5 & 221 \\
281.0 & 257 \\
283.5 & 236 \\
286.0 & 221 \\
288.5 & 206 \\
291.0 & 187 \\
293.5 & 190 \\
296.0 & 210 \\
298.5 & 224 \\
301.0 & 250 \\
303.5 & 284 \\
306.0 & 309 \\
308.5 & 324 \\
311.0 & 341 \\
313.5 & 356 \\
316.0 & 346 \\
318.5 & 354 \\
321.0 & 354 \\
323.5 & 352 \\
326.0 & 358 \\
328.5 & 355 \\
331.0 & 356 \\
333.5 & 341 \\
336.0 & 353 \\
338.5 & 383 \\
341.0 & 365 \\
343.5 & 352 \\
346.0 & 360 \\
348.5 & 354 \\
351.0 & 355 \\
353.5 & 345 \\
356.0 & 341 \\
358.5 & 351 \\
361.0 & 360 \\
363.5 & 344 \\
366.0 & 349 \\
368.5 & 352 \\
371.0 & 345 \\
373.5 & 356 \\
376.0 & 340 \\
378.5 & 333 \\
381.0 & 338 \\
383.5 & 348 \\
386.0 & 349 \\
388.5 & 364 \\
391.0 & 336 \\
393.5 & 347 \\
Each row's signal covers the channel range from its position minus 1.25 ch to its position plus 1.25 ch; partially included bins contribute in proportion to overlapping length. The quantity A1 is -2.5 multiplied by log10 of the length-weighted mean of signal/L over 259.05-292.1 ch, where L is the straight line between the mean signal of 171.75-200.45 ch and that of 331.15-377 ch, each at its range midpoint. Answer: 0.345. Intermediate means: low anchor 336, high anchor 353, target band 251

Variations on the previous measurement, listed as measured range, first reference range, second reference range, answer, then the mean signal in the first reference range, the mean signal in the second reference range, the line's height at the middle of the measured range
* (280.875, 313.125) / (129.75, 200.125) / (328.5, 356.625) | 0.35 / 326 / 355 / 348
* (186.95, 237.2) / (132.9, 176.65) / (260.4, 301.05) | -0.21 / 319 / 240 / 283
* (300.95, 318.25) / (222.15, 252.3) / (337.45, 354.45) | 0.10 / 344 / 359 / 354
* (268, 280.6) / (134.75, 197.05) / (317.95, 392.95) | 0.50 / 325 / 351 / 340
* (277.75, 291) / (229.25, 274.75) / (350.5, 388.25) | 0.42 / 326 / 347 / 332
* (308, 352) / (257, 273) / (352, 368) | -0.05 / 315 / 349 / 338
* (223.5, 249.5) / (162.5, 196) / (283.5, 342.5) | -0.09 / 327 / 304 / 317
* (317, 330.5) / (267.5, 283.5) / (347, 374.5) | -0.20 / 225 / 350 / 296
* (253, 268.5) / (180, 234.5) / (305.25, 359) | 0.01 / 343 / 351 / 346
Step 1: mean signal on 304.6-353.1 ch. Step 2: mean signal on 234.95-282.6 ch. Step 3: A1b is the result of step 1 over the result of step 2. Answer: 1.15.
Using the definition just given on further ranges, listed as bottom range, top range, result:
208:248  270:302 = 0.62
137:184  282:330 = 0.90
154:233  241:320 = 0.86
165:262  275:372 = 0.92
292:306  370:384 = 1.44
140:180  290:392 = 1.04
